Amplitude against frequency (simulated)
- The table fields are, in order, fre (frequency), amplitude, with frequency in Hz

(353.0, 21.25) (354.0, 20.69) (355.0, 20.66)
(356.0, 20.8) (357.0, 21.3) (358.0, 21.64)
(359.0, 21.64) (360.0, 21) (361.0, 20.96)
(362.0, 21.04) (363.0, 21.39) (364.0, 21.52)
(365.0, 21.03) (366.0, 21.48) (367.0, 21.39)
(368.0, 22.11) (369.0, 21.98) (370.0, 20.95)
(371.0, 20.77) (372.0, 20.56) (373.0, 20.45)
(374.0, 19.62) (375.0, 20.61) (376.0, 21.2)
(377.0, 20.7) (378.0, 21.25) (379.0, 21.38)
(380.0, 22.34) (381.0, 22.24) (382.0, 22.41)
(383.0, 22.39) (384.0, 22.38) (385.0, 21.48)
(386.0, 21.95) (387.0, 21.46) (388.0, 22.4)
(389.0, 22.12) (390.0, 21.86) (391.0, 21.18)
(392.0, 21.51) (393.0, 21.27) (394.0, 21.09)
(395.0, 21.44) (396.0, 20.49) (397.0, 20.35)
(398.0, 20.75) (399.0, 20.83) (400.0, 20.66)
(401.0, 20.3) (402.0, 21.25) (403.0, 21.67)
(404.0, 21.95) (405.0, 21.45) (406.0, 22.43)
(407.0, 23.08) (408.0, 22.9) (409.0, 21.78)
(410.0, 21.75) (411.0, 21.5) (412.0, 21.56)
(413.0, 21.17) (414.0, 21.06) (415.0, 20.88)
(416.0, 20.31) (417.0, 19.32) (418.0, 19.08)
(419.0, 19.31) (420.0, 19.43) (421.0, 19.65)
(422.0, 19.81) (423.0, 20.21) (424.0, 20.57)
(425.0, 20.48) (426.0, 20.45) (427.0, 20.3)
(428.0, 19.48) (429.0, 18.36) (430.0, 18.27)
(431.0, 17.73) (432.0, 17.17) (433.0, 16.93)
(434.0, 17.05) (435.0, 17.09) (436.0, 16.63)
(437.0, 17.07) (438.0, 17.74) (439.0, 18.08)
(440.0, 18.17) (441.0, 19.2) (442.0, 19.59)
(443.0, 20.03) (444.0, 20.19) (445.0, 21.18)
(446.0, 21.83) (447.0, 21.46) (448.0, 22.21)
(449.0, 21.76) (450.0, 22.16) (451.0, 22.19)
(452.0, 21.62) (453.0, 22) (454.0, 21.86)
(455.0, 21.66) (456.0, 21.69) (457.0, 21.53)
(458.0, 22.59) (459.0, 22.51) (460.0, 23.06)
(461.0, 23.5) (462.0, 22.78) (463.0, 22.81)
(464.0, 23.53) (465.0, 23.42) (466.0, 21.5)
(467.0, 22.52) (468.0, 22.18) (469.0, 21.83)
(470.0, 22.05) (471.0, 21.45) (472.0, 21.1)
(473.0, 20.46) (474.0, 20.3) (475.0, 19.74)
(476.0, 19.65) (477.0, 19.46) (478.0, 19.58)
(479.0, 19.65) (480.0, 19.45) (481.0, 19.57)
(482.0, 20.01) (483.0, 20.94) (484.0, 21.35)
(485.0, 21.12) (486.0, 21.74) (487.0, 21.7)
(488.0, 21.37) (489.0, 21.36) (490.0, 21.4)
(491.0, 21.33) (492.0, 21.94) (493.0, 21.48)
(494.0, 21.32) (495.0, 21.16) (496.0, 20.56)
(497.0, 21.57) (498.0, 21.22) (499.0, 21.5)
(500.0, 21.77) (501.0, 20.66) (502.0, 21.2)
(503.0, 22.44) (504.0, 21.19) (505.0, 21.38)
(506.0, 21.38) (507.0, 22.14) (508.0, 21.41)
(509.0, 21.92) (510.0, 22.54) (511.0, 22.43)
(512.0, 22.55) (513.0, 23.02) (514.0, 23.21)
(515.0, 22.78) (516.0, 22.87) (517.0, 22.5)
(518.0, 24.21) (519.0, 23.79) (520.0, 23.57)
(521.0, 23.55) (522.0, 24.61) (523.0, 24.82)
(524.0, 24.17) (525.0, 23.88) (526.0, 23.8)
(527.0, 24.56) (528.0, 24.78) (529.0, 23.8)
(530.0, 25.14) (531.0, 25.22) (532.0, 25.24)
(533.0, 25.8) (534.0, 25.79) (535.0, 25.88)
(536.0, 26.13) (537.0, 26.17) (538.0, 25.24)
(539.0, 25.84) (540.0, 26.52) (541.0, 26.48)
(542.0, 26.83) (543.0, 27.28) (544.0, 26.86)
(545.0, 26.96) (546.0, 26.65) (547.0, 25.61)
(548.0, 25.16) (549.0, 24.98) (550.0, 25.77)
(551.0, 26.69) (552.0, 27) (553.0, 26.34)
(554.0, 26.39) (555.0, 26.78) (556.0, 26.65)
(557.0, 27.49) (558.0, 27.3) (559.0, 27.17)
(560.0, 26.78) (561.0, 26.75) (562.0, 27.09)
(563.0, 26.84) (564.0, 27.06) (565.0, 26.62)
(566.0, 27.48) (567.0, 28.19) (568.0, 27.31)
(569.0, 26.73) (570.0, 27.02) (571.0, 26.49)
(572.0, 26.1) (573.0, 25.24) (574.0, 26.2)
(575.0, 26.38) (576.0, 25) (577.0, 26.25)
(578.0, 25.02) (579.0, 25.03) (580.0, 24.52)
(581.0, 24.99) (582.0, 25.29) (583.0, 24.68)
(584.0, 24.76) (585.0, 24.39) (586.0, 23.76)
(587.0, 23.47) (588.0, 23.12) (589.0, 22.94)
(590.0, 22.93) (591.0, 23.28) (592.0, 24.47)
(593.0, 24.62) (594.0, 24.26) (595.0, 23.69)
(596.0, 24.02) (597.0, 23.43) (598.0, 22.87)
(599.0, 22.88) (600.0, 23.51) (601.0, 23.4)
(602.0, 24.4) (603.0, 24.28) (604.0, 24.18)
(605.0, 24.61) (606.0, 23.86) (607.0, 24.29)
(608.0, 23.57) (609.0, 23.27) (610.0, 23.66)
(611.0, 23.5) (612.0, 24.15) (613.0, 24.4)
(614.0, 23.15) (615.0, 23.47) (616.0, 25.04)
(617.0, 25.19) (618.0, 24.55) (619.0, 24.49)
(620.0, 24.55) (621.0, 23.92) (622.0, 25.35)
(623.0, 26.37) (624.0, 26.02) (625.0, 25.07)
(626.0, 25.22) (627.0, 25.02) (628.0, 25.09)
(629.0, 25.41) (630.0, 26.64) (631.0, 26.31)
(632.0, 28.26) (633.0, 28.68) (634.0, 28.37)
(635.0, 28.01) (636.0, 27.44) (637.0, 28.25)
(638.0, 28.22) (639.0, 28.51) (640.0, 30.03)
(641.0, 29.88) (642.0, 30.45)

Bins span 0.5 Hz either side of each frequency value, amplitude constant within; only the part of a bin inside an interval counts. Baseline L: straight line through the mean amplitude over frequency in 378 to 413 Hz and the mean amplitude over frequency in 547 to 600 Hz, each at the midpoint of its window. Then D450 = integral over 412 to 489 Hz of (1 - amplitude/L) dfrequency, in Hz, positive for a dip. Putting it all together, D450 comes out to 7.8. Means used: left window 21.6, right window 25.5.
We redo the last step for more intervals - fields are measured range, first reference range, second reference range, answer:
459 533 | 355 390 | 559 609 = 4.26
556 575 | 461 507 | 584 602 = -3.14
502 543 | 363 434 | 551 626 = -0.64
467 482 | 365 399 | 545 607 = 1.77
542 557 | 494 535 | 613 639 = -1.56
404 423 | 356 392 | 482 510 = 0.44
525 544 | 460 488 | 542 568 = -0.16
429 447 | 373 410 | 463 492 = 2.31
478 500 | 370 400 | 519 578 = 2.96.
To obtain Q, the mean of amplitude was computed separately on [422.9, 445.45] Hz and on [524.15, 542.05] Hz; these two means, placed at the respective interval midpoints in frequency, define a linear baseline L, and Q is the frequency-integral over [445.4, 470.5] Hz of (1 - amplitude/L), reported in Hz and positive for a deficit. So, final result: -2.4 Hz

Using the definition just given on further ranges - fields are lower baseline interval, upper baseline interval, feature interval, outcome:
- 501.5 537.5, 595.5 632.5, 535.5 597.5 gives -4.4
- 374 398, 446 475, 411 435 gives 2.5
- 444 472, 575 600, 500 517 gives 0.6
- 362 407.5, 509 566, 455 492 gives 3.6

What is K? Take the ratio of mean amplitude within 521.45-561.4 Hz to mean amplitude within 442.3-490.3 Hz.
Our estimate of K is 1.21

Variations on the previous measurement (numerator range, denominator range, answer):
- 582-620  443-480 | 1.11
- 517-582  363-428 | 1.22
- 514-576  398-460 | 1.26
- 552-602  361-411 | 1.18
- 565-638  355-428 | 1.19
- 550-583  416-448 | 1.38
